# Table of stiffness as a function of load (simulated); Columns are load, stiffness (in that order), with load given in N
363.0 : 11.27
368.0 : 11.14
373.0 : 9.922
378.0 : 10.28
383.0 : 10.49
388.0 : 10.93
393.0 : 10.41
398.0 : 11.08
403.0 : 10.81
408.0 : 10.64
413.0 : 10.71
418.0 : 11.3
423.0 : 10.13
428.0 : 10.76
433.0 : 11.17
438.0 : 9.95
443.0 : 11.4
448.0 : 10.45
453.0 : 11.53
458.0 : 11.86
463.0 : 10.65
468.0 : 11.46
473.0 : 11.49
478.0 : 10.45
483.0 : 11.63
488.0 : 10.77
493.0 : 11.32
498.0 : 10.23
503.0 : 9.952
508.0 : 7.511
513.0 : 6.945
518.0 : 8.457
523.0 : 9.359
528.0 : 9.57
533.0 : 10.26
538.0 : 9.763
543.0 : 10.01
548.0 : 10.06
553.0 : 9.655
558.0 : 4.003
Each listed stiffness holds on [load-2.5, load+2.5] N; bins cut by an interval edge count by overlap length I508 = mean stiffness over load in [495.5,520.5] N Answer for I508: 8.62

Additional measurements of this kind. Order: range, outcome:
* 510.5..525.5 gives 8.25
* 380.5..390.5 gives 10.7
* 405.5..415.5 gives 10.7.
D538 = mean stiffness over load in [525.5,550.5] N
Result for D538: 9.93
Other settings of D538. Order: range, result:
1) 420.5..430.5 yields 10.4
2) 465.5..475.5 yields 11.5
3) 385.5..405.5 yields 10.8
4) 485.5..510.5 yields 9.96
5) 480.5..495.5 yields 11.2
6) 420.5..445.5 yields 10.7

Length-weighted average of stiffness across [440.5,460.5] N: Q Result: 11.3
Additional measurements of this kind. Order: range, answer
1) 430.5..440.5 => 10.6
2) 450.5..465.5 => 11.3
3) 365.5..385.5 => 10.5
